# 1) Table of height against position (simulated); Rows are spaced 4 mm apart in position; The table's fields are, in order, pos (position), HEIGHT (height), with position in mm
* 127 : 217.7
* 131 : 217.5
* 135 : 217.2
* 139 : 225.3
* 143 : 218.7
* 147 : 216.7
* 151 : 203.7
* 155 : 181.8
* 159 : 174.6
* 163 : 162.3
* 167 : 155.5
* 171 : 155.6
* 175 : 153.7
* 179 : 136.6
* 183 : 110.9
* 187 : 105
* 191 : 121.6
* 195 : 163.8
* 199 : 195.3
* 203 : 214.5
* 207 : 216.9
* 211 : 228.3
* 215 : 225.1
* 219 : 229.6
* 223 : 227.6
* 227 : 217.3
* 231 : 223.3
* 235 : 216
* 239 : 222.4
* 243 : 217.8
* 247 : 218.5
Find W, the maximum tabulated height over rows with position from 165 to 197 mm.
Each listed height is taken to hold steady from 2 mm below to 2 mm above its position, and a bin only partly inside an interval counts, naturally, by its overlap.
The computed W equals 163.8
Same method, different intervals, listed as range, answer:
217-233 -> 229.6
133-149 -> 225.3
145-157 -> 216.7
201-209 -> 216.9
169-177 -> 155.6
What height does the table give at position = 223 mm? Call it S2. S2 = 227.6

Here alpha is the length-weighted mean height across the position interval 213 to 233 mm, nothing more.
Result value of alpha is 225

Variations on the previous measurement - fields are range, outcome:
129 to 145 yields 220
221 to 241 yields 221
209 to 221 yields 228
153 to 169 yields 169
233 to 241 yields 219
